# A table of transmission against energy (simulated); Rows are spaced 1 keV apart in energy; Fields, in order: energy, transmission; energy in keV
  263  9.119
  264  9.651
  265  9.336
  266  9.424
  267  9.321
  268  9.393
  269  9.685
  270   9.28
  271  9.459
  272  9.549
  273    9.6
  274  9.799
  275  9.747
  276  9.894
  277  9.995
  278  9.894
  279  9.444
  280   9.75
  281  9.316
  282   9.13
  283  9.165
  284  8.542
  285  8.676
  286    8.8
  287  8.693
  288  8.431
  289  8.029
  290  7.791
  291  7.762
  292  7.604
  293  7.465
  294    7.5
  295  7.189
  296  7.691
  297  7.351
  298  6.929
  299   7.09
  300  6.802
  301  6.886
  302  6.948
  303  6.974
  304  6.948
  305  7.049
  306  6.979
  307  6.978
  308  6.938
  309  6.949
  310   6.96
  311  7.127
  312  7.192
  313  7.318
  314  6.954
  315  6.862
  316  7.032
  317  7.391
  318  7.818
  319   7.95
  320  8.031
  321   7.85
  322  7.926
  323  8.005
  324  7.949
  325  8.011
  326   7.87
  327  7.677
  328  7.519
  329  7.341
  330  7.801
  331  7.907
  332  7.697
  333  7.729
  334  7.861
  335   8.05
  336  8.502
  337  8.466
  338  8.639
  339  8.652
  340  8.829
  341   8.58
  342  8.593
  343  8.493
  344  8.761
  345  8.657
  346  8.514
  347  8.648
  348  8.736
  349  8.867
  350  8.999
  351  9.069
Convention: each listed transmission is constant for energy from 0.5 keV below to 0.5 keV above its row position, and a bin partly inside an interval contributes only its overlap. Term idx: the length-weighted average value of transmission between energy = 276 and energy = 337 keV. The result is 7.82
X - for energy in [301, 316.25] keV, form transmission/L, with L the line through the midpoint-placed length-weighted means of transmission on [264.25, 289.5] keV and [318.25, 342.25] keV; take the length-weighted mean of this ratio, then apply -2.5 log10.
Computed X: 0.22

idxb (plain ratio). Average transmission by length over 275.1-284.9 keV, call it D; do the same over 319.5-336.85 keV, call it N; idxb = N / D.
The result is 0.83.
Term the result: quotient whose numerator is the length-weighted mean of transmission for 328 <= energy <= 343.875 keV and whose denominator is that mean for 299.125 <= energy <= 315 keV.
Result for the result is 1.2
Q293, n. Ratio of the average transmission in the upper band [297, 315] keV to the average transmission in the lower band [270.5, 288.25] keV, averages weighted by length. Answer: 0.75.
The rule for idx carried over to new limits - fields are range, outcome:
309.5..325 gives 7.51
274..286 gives 9.4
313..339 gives 7.8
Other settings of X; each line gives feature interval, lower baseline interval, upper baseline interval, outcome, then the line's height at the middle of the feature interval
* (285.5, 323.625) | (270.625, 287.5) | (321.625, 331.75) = 0.15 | 8.53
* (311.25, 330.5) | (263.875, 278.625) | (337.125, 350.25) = 0.18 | 8.97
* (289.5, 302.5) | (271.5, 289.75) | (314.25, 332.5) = 0.19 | 8.68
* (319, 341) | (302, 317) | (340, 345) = 0.00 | 8.03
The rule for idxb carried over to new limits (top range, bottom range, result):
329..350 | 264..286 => 0.89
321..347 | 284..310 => 1.09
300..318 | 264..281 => 0.73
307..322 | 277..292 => 0.83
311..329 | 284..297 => 0.95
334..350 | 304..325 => 1.17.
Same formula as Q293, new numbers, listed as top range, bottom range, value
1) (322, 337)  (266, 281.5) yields 0.82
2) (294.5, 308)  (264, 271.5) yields 0.75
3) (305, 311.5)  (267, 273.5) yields 0.74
